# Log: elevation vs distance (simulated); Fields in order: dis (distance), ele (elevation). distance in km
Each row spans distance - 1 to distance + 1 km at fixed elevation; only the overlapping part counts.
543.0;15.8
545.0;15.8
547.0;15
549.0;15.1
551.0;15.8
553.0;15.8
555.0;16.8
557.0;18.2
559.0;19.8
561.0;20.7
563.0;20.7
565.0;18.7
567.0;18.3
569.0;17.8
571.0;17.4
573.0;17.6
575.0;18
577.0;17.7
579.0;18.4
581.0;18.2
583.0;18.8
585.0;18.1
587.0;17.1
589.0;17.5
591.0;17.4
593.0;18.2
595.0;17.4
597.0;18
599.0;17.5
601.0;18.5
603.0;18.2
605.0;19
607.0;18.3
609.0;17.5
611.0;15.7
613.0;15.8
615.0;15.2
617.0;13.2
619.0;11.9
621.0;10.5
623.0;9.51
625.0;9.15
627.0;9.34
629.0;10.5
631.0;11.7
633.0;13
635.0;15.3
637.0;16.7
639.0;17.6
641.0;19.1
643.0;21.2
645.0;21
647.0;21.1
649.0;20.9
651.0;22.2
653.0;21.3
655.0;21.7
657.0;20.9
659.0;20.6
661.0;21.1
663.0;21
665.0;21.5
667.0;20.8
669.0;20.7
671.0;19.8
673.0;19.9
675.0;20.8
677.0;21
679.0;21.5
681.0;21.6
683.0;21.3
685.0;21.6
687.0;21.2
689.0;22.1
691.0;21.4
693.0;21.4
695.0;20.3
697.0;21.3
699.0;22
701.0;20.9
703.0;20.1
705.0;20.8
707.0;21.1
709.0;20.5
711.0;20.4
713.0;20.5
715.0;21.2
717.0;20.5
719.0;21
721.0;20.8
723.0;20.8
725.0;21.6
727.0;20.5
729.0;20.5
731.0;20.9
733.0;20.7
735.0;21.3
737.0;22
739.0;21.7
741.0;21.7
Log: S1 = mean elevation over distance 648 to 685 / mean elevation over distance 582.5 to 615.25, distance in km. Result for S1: 1.20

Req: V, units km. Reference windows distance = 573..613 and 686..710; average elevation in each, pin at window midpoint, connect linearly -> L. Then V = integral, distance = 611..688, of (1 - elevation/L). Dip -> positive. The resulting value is 6.8 km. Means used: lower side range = 17.8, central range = 17.9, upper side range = 21.1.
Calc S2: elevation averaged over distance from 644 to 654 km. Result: 21.3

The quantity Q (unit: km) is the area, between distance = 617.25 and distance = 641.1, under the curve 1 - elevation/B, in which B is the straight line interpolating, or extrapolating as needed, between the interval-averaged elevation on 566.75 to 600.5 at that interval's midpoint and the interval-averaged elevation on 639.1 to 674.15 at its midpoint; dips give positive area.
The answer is 8.58 km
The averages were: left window 17.8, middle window 12.6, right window 20.8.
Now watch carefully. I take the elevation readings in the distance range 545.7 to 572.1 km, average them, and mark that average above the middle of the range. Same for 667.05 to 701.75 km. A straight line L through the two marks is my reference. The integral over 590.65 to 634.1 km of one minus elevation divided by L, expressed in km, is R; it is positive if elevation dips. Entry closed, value 9.8 km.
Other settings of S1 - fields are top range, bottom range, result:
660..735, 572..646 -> 1.30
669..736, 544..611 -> 1.18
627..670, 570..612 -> 1.06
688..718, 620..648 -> 1.43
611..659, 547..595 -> 0.90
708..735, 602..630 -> 1.50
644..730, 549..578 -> 1.17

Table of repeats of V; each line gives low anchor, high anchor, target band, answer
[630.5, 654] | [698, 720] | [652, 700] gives -3.5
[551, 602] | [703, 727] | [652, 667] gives -1.1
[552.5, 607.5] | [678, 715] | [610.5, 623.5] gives 4.0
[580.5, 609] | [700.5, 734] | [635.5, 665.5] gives -1.8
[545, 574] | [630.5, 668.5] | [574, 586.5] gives -0.1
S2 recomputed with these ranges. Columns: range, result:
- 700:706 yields 20.6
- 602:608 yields 18.5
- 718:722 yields 20.9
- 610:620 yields 14.4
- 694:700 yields 21.2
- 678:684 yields 21.5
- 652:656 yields 21.5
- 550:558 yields 16.6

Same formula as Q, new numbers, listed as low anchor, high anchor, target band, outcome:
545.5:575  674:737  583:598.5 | 0.5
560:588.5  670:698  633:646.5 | 1.2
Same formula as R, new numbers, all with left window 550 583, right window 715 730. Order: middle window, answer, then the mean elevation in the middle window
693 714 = -0.32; 20.8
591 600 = 0.44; 17.7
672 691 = -1.04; 21.2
